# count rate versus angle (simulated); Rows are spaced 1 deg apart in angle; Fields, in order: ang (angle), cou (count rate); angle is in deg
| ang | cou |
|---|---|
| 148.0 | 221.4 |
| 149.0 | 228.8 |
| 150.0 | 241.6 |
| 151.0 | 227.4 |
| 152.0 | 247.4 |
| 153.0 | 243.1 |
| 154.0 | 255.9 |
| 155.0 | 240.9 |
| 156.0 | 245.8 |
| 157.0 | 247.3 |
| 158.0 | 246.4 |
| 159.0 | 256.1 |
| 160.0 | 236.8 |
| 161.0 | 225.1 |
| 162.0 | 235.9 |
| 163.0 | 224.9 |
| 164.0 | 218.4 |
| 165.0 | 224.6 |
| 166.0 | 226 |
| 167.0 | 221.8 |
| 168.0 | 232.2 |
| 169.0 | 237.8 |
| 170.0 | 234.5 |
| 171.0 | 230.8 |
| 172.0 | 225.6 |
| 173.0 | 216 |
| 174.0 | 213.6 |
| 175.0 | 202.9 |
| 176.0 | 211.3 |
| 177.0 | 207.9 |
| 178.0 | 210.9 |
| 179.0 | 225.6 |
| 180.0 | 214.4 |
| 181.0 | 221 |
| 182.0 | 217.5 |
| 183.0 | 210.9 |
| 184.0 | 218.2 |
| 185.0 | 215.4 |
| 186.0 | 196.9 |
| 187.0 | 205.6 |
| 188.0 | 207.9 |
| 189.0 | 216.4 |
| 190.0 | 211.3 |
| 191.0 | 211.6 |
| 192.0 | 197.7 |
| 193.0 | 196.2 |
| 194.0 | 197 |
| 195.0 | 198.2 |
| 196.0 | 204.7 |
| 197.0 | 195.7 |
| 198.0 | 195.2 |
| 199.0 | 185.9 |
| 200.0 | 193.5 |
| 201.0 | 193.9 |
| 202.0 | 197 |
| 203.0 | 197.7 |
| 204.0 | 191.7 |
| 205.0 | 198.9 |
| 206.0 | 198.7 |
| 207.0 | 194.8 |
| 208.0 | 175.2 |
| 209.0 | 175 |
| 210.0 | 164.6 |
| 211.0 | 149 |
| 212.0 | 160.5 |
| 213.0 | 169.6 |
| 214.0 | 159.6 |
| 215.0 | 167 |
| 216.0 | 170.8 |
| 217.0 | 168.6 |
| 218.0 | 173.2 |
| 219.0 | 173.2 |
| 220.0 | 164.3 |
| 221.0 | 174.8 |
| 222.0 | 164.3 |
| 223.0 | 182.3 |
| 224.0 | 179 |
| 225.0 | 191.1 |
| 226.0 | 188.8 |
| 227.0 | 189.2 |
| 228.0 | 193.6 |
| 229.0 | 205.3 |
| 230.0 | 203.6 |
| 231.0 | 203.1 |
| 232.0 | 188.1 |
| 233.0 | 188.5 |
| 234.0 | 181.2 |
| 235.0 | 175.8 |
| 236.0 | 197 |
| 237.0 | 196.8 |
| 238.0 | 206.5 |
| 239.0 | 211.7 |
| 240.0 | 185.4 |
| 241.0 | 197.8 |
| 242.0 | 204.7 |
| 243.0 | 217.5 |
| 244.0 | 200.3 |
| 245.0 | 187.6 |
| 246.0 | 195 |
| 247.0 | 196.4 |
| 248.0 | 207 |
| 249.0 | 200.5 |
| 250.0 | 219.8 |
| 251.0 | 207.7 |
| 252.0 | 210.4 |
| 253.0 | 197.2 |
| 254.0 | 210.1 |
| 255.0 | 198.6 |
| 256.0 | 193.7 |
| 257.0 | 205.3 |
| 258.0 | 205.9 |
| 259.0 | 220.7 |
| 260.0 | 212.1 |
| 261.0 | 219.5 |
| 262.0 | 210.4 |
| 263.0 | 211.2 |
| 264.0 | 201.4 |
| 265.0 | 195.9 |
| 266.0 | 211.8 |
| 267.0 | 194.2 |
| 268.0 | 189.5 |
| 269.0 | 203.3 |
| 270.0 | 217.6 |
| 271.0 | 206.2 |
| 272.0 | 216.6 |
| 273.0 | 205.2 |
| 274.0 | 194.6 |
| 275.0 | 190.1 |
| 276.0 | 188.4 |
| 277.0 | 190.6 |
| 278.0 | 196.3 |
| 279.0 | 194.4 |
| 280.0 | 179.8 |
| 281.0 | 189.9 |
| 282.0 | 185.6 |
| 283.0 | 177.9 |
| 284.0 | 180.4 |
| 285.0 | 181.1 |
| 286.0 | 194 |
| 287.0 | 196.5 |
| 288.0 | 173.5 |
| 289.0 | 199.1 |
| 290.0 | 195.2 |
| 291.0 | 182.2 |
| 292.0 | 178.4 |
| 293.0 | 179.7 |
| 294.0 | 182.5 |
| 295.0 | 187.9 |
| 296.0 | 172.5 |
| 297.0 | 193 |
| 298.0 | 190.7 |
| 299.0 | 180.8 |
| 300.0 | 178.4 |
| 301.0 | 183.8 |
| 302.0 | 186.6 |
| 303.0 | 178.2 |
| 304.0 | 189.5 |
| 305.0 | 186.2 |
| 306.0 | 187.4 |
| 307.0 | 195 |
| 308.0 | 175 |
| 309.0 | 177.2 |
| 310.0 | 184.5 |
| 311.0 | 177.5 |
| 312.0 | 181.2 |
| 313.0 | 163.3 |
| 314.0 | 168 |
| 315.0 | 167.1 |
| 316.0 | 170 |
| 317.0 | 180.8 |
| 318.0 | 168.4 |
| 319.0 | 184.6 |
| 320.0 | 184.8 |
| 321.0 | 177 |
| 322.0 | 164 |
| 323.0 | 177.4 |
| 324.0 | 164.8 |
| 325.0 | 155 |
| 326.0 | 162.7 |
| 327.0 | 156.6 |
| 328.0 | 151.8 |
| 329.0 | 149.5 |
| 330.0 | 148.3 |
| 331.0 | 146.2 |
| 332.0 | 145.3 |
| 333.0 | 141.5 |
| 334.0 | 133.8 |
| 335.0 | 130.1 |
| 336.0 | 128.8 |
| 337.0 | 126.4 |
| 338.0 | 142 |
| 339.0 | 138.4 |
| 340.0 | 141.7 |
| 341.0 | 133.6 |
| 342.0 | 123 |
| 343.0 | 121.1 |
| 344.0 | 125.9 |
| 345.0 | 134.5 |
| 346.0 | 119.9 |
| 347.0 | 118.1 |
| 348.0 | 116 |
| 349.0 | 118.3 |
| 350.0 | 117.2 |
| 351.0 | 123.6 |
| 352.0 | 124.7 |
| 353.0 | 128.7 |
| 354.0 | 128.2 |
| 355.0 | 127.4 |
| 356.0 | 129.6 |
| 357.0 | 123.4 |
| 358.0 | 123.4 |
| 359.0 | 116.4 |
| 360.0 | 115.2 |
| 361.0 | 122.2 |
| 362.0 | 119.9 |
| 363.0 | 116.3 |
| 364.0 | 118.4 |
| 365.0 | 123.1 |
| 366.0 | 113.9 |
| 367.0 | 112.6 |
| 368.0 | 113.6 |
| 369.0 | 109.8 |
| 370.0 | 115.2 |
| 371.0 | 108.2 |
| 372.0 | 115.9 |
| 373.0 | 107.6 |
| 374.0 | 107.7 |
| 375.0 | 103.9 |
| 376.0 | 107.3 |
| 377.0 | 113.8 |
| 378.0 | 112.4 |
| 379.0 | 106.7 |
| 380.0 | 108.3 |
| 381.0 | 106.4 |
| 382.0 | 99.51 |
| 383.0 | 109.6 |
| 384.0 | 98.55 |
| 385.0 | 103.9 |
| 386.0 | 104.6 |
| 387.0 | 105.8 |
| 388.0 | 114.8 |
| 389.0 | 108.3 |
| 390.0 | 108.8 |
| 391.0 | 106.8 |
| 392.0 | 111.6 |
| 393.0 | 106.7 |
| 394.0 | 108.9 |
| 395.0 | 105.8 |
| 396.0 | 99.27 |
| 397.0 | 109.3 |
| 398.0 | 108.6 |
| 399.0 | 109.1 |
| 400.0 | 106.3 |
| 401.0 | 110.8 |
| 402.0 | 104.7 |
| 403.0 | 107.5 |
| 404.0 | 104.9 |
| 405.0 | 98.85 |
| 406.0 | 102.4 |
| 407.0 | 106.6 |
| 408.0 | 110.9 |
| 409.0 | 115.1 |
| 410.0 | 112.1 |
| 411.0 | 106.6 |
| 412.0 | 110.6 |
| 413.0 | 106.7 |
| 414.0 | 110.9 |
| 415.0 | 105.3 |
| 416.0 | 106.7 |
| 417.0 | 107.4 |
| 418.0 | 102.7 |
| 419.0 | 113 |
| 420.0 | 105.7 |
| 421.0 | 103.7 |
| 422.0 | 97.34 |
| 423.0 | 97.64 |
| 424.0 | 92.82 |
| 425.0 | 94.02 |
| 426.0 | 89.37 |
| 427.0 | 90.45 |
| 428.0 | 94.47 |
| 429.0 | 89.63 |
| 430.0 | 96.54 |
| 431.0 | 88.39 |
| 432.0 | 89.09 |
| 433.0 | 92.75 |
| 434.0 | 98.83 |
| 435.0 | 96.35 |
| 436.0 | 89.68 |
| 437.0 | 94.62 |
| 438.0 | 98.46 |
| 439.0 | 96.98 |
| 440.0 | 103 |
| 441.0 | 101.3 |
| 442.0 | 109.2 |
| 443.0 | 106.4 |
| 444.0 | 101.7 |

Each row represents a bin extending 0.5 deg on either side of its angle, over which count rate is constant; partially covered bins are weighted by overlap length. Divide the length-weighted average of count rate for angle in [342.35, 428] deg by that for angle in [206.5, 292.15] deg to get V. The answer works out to 0.58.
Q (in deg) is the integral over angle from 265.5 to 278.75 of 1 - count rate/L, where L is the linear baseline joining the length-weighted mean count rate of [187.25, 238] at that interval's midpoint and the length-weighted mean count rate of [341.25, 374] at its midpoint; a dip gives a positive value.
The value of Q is -3.4 deg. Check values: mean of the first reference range 187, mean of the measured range 200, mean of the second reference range 120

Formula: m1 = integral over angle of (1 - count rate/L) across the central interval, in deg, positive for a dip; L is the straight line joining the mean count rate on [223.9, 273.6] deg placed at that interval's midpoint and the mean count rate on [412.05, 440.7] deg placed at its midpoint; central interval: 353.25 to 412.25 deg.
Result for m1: 5.92 deg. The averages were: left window 201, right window 98.5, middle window 111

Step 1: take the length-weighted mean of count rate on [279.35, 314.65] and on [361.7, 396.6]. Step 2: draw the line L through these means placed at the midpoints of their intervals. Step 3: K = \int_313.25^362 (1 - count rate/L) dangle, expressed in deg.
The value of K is 1.9 deg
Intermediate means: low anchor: 183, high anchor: 109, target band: 141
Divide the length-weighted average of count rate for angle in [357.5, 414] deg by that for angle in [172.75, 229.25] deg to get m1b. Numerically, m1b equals 0.57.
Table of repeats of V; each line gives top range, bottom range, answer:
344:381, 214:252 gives 0.62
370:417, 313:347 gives 0.72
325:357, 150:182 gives 0.58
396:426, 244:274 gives 0.51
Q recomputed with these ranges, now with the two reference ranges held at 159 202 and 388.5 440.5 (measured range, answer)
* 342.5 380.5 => 3.0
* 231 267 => -4.2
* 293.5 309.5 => -2.8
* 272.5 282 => -1.4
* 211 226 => 1.9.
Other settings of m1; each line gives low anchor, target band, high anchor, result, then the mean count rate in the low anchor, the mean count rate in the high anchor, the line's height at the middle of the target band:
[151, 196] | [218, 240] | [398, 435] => 0.74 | 222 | 102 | 195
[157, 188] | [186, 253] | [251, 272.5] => 7.10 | 222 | 206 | 214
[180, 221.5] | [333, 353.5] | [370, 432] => 0.35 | 191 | 105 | 130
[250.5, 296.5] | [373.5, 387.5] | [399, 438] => 2.21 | 196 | 101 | 126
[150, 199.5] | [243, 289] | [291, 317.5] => -1.67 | 220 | 181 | 192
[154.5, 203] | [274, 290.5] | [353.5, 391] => -2.81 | 216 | 113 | 161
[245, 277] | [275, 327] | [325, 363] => -3.90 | 204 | 131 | 169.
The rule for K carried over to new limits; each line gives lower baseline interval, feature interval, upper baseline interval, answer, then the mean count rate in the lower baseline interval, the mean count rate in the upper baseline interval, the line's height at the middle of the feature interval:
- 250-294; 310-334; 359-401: -1.1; 198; 110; 157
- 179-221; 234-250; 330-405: -2.4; 192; 117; 173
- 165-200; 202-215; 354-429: 1.4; 212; 109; 199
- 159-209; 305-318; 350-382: -3.0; 211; 116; 144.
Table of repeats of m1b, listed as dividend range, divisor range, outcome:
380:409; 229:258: 0.53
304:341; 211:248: 0.87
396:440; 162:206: 0.48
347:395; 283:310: 0.62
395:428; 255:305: 0.54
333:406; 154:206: 0.54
